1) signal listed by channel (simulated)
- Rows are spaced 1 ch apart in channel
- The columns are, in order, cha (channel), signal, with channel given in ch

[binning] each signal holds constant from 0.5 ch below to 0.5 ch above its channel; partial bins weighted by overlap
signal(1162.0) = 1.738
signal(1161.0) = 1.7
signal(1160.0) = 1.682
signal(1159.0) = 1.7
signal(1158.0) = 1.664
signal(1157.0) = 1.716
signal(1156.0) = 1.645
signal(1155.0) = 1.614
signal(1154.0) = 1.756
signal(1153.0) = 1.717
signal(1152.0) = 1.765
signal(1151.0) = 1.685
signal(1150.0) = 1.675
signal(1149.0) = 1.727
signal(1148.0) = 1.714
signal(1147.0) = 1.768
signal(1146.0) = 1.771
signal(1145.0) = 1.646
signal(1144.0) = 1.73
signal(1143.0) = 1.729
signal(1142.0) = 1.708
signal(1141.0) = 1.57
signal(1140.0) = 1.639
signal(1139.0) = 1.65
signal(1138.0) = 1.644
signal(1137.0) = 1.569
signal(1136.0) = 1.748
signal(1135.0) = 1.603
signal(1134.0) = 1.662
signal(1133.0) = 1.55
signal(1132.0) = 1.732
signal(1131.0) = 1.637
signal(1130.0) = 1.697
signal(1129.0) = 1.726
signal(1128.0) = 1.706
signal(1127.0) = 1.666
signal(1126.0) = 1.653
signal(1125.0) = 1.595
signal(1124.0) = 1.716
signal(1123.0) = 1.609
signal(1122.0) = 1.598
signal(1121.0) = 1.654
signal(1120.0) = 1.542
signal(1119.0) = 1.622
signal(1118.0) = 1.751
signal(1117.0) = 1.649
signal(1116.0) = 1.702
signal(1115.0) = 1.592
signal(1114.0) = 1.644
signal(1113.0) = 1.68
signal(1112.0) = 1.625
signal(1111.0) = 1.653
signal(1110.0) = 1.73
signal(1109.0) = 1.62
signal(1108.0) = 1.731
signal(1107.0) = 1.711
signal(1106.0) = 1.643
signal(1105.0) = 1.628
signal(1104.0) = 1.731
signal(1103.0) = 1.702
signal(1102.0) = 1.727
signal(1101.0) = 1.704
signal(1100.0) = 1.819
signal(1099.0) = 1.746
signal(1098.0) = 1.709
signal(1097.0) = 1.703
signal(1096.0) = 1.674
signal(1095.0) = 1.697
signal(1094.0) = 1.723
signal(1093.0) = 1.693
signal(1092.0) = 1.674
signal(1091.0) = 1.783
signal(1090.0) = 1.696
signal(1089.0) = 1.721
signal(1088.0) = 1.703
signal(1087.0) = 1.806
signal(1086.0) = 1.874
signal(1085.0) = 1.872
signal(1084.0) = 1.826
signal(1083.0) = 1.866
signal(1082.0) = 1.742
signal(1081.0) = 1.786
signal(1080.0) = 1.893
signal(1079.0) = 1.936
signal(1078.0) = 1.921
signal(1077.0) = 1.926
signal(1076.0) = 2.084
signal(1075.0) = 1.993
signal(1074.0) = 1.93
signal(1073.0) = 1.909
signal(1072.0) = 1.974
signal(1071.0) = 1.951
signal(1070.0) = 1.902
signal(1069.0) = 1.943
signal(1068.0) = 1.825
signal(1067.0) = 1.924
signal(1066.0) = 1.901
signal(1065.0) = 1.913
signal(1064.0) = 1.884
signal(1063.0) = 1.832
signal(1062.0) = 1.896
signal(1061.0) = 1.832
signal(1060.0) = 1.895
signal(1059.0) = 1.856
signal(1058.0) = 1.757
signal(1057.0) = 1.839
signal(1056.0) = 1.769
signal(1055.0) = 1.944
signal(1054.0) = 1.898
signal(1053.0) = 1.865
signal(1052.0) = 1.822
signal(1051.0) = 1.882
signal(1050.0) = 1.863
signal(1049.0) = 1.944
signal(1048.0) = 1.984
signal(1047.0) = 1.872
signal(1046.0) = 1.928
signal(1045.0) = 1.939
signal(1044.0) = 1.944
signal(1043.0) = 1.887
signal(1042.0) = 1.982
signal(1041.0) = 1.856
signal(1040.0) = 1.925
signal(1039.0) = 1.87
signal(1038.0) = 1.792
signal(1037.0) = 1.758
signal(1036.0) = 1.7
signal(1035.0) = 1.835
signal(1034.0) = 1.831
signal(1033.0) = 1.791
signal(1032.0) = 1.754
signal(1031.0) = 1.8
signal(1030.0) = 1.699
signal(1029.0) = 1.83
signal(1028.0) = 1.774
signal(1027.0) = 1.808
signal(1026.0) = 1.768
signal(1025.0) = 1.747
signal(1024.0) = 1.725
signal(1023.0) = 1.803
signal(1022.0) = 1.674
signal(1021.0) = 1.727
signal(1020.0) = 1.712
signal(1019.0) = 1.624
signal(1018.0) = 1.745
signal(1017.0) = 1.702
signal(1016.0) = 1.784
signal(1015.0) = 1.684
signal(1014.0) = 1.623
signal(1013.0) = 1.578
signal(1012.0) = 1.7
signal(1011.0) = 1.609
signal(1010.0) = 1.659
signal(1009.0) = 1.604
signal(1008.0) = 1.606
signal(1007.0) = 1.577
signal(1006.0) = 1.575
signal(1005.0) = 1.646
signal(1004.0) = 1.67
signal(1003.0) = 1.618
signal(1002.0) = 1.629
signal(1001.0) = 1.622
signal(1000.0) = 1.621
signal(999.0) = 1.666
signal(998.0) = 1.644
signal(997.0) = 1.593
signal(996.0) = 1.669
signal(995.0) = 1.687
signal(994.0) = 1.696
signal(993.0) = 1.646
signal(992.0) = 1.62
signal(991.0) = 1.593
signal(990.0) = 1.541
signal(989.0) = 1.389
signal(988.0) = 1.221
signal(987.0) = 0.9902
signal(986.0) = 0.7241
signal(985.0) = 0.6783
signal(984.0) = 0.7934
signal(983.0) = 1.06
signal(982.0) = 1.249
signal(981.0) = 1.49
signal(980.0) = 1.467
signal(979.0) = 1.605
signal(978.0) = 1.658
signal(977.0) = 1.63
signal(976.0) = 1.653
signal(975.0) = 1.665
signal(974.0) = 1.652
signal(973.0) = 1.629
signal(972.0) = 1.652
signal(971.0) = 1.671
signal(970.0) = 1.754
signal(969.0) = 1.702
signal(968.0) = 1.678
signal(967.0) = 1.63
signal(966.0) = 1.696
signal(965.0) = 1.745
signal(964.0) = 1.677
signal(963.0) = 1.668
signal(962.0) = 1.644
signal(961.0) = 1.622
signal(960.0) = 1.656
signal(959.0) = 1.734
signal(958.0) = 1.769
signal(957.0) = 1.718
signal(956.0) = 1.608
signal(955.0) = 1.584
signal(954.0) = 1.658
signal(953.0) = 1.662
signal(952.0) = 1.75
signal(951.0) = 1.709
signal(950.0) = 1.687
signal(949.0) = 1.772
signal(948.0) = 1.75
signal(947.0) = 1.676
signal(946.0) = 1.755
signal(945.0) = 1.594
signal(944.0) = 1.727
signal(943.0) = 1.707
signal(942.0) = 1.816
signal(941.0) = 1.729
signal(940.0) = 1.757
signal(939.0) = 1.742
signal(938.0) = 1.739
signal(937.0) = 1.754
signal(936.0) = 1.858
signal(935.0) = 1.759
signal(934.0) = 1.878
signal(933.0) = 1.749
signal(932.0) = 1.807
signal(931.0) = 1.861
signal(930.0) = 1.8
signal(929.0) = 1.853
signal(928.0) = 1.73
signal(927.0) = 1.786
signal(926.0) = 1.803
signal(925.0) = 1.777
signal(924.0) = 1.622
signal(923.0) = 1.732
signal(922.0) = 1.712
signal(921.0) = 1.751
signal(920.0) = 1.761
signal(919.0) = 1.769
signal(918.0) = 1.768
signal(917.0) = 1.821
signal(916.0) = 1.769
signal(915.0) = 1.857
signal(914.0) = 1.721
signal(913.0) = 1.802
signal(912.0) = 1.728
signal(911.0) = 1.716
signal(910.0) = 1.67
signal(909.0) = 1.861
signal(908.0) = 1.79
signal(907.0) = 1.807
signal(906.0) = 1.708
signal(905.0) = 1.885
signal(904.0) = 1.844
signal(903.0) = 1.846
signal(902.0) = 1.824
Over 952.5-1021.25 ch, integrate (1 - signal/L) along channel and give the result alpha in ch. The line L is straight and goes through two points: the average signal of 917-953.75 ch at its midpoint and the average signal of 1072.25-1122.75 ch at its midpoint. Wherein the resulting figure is 6.9 ch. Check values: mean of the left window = 1.75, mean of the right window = 1.75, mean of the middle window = 1.58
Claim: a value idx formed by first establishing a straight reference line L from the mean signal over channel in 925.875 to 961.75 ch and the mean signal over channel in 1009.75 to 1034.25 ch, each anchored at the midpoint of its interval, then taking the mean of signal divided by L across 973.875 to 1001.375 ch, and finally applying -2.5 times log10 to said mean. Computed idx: 0.20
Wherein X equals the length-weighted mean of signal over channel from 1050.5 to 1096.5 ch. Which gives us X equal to 1.85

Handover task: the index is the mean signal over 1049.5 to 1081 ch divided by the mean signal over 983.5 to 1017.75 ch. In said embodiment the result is 1.25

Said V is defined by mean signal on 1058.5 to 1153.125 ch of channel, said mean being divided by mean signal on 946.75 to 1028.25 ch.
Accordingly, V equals 1.09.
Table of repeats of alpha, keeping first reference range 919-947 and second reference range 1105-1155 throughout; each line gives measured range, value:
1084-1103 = -0.61 ch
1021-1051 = -2.04 ch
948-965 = 0.61 ch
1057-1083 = -3.01 ch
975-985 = 2.08 ch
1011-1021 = 0.23 ch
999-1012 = 0.77 ch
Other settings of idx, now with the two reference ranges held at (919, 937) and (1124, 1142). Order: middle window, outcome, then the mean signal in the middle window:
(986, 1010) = 0.119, 1.55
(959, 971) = 0.047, 1.68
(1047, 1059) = -0.102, 1.87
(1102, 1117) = -0.003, 1.67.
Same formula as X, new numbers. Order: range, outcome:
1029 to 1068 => 1.86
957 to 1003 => 1.54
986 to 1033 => 1.64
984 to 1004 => 1.45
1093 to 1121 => 1.68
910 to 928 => 1.76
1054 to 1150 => 1.75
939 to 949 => 1.73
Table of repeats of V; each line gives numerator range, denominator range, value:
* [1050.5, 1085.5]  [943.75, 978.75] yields 1.12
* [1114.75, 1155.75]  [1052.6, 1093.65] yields 0.90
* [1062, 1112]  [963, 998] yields 1.20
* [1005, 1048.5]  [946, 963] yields 1.04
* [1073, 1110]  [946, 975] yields 1.06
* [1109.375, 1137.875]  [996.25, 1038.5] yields 0.97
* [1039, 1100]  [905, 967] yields 1.07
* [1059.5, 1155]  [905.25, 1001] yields 1.06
